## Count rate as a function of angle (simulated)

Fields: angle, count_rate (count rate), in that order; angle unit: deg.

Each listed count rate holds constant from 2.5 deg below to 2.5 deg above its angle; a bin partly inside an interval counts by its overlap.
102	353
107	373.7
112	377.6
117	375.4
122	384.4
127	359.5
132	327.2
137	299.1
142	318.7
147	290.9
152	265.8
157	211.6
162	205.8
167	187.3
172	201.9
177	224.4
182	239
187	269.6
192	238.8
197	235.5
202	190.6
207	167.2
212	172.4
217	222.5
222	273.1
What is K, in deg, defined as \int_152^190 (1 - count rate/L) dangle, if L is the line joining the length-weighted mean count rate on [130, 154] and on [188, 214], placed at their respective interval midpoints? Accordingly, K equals 4.3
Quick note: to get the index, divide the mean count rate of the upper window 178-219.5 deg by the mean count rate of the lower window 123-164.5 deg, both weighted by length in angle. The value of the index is 0.75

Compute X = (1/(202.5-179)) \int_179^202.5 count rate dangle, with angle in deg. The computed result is 238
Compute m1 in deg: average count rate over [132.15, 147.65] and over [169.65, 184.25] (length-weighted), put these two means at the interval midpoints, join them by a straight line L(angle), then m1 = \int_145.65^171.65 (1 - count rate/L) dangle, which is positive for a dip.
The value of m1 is 3.8 deg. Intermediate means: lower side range 308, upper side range 222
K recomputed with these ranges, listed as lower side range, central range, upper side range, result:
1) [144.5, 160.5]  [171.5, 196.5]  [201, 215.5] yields -3.28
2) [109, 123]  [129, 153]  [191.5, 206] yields 1.83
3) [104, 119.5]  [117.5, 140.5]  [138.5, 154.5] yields -0.67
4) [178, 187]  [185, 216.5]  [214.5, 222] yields 3.93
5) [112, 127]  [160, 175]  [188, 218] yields 4.28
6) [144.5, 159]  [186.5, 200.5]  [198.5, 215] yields -2.83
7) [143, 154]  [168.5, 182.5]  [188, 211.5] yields 1.55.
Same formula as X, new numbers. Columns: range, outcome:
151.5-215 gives 215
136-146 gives 308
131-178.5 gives 252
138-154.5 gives 292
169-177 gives 208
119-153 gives 324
